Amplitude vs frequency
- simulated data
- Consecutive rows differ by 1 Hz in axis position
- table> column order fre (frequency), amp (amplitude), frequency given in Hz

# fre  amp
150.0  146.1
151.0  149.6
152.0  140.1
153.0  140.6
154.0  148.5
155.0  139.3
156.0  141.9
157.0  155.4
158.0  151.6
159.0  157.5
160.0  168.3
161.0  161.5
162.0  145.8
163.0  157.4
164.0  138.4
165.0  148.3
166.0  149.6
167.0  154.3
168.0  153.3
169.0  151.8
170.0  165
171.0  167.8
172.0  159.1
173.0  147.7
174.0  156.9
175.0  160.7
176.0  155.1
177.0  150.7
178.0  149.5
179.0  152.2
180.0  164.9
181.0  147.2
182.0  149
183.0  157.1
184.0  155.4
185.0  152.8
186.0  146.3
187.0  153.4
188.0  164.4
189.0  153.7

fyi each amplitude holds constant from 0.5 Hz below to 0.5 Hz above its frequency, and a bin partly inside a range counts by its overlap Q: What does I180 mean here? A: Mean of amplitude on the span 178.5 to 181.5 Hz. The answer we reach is 155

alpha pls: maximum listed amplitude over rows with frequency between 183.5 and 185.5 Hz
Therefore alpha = 155.4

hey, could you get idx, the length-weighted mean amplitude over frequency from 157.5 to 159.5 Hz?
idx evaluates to 155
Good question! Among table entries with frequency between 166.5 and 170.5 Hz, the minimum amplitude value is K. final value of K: 151.8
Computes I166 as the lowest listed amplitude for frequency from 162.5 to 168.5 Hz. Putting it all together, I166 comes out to 138.4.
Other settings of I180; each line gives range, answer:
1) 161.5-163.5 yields 152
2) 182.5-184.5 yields 156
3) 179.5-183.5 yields 155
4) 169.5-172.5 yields 164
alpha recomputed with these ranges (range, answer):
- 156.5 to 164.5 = 168.3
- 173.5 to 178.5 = 160.7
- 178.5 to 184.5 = 164.9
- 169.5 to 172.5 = 167.8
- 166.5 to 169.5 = 154.3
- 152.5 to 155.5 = 148.5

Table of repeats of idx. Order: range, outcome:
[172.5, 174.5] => 152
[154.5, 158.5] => 147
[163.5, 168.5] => 149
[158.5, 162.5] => 158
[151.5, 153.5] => 140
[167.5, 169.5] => 153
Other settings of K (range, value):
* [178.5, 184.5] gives 147.2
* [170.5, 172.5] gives 159.1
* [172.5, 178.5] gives 147.7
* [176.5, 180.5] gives 149.5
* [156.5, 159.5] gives 151.6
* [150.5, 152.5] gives 140.1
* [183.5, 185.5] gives 152.8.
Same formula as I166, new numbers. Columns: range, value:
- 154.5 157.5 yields 139.3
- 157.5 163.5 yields 145.8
